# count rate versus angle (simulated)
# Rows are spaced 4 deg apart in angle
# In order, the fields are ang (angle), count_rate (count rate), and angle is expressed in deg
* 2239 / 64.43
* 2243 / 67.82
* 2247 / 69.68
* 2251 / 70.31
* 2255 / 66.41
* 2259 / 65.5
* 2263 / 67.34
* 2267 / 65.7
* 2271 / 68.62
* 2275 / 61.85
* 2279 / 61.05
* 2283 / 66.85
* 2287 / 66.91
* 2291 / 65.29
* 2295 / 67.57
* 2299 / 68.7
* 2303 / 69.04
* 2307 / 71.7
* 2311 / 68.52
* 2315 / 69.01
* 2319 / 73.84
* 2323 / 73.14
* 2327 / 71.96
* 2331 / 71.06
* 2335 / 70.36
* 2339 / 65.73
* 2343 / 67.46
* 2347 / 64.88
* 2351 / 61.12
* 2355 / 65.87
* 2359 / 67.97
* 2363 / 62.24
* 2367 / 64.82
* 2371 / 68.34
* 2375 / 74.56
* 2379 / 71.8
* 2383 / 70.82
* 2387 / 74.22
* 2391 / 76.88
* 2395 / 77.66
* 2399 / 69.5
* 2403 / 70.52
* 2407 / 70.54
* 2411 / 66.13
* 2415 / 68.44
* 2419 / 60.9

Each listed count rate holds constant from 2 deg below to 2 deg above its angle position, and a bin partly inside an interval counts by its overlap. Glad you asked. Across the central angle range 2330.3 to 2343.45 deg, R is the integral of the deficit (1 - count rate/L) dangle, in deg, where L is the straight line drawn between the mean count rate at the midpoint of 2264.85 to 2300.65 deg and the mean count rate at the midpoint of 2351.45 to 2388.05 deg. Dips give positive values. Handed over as -0.21 deg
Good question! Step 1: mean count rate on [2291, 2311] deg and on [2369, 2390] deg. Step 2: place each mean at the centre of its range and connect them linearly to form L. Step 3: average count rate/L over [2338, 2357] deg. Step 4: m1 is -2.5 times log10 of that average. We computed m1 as 0.09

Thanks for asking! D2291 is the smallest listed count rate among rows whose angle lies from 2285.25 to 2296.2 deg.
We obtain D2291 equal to 65.29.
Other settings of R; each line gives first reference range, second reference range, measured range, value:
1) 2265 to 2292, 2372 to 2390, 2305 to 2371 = 1.4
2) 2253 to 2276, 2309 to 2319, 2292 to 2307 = 0.0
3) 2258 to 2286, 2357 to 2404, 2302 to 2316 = -0.5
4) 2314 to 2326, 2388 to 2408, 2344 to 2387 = 3.1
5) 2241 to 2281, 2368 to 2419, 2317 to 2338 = -0.9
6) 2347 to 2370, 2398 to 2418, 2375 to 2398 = -2.5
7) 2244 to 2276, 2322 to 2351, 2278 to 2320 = -0.1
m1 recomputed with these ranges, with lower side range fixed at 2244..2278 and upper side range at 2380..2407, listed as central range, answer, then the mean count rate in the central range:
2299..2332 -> -0.024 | 70.9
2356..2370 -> 0.099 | 65.3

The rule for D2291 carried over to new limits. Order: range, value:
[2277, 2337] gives 61.05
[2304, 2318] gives 68.52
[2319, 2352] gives 61.12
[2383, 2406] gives 69.5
